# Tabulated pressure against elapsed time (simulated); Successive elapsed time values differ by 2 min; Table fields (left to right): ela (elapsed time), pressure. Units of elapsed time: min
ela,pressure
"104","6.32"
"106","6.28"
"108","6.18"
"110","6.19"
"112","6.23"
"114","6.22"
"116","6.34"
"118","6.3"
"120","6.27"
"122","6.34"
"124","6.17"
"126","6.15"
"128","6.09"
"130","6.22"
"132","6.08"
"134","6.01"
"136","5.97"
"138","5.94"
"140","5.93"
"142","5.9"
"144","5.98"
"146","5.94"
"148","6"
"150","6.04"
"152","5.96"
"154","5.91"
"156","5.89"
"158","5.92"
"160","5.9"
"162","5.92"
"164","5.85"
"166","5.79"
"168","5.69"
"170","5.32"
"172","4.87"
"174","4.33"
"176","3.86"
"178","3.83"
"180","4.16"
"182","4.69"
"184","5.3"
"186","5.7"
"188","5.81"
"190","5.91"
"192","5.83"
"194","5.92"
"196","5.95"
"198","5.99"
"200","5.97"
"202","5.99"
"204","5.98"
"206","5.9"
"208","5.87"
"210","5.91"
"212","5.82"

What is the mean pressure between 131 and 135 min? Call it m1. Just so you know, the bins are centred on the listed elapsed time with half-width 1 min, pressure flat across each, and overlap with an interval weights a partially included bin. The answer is 6.04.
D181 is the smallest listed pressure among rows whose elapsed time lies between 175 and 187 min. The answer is 3.83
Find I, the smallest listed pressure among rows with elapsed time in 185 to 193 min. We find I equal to 5.7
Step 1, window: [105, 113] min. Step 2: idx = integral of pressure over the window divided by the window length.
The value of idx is 6.22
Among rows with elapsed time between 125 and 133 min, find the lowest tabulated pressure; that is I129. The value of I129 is 6.08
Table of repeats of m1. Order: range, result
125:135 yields 6.11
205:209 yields 5.88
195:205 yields 5.98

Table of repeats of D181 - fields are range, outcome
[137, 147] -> 5.9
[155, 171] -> 5.32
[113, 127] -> 6.15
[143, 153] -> 5.94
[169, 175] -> 4.33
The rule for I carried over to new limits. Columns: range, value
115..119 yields 6.3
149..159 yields 5.89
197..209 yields 5.87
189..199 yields 5.83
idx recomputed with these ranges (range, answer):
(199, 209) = 5.94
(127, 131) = 6.15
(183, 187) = 5.5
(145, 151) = 5.99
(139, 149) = 5.95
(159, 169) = 5.83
